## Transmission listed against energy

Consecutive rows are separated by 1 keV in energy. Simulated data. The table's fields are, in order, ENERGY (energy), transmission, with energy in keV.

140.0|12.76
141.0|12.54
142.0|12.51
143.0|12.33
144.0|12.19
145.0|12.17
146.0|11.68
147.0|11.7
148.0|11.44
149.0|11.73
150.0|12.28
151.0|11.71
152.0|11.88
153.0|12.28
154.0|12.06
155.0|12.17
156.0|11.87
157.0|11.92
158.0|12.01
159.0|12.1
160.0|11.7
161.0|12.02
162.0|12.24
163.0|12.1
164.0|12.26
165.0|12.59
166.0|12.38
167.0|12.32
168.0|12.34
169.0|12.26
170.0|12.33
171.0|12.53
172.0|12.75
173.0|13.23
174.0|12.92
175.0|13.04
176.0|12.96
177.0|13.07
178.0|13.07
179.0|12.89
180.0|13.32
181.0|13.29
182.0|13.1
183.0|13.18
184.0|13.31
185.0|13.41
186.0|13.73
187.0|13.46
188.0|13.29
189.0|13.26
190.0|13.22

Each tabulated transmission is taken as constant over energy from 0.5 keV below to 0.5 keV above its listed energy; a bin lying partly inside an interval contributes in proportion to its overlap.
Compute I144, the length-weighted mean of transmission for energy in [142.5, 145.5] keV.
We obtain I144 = 12.2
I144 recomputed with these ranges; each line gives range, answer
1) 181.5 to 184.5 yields 13.2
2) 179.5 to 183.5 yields 13.2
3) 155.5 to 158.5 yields 11.9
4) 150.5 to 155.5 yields 12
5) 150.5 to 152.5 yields 11.8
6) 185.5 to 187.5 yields 13.6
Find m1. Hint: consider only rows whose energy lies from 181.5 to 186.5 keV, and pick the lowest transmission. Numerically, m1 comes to 13.1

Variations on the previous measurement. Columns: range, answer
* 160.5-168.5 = 12.02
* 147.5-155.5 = 11.44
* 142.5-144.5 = 12.19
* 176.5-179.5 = 12.89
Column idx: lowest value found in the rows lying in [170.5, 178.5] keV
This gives 12.53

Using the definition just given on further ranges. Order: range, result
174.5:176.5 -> 12.96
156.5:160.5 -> 11.7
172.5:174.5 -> 12.92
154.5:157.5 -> 11.87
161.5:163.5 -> 12.1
